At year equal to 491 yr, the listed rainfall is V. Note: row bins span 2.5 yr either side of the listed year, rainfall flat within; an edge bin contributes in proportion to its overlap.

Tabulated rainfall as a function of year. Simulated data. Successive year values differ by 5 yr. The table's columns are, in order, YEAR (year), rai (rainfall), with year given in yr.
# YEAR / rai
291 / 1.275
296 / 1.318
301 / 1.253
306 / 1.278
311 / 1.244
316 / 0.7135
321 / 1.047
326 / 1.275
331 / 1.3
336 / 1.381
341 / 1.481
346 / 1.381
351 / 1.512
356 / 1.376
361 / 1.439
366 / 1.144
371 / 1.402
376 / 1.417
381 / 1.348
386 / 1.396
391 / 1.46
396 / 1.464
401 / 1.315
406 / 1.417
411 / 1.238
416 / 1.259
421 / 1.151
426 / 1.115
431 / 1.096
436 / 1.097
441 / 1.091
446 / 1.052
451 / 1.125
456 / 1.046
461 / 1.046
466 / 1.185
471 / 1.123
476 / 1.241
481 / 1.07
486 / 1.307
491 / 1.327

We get 1.327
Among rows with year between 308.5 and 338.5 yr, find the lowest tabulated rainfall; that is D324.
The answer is 0.7135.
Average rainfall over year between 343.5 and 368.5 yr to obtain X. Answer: 1.37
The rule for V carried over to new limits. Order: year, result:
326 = 1.275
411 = 1.238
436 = 1.097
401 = 1.315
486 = 1.307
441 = 1.091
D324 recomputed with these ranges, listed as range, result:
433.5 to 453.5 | 1.052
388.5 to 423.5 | 1.151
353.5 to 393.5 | 1.144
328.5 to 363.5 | 1.3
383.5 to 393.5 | 1.396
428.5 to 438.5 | 1.096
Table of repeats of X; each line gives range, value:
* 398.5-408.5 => 1.37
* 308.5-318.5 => 0.979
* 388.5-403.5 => 1.41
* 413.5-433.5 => 1.16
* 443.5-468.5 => 1.09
